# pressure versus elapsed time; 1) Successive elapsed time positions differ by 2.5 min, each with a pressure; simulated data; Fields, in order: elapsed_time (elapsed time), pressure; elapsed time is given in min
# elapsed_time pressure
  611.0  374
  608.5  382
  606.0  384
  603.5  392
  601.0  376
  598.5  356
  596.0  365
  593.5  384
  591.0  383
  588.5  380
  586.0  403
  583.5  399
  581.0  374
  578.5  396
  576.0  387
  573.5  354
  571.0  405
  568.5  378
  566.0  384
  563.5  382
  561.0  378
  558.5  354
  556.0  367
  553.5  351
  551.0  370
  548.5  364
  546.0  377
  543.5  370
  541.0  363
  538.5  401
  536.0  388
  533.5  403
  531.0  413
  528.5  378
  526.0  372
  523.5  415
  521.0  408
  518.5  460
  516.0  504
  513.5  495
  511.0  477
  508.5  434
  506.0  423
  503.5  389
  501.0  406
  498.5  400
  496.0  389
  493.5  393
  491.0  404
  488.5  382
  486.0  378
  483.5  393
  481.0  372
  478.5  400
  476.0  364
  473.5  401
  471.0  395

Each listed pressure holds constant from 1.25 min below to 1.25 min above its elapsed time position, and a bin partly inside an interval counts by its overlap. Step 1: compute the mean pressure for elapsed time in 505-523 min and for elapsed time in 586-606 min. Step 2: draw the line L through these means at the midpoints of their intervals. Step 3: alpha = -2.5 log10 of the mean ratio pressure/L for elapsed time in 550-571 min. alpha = 0.11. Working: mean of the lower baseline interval 456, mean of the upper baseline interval 379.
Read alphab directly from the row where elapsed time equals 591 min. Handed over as 383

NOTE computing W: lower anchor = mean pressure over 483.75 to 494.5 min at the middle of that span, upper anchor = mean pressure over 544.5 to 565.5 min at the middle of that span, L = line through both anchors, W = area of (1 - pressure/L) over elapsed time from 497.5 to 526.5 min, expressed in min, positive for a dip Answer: -3.9 min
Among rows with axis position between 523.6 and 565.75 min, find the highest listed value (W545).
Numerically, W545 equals 413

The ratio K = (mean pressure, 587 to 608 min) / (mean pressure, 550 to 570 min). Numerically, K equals 1.02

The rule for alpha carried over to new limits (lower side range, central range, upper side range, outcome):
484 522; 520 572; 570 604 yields 0.06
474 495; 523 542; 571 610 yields -0.02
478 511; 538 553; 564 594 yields 0.06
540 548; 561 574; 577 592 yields 0.00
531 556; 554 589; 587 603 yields -0.01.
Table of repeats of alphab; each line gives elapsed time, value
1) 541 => 363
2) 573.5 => 354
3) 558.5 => 354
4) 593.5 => 384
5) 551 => 370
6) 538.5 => 401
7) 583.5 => 399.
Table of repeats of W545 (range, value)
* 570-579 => 405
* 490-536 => 504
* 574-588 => 403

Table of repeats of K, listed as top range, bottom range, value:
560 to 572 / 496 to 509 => 0.95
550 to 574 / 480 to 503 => 0.95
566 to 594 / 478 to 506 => 0.98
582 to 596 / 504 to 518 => 0.84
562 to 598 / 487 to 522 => 0.90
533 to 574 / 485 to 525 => 0.89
